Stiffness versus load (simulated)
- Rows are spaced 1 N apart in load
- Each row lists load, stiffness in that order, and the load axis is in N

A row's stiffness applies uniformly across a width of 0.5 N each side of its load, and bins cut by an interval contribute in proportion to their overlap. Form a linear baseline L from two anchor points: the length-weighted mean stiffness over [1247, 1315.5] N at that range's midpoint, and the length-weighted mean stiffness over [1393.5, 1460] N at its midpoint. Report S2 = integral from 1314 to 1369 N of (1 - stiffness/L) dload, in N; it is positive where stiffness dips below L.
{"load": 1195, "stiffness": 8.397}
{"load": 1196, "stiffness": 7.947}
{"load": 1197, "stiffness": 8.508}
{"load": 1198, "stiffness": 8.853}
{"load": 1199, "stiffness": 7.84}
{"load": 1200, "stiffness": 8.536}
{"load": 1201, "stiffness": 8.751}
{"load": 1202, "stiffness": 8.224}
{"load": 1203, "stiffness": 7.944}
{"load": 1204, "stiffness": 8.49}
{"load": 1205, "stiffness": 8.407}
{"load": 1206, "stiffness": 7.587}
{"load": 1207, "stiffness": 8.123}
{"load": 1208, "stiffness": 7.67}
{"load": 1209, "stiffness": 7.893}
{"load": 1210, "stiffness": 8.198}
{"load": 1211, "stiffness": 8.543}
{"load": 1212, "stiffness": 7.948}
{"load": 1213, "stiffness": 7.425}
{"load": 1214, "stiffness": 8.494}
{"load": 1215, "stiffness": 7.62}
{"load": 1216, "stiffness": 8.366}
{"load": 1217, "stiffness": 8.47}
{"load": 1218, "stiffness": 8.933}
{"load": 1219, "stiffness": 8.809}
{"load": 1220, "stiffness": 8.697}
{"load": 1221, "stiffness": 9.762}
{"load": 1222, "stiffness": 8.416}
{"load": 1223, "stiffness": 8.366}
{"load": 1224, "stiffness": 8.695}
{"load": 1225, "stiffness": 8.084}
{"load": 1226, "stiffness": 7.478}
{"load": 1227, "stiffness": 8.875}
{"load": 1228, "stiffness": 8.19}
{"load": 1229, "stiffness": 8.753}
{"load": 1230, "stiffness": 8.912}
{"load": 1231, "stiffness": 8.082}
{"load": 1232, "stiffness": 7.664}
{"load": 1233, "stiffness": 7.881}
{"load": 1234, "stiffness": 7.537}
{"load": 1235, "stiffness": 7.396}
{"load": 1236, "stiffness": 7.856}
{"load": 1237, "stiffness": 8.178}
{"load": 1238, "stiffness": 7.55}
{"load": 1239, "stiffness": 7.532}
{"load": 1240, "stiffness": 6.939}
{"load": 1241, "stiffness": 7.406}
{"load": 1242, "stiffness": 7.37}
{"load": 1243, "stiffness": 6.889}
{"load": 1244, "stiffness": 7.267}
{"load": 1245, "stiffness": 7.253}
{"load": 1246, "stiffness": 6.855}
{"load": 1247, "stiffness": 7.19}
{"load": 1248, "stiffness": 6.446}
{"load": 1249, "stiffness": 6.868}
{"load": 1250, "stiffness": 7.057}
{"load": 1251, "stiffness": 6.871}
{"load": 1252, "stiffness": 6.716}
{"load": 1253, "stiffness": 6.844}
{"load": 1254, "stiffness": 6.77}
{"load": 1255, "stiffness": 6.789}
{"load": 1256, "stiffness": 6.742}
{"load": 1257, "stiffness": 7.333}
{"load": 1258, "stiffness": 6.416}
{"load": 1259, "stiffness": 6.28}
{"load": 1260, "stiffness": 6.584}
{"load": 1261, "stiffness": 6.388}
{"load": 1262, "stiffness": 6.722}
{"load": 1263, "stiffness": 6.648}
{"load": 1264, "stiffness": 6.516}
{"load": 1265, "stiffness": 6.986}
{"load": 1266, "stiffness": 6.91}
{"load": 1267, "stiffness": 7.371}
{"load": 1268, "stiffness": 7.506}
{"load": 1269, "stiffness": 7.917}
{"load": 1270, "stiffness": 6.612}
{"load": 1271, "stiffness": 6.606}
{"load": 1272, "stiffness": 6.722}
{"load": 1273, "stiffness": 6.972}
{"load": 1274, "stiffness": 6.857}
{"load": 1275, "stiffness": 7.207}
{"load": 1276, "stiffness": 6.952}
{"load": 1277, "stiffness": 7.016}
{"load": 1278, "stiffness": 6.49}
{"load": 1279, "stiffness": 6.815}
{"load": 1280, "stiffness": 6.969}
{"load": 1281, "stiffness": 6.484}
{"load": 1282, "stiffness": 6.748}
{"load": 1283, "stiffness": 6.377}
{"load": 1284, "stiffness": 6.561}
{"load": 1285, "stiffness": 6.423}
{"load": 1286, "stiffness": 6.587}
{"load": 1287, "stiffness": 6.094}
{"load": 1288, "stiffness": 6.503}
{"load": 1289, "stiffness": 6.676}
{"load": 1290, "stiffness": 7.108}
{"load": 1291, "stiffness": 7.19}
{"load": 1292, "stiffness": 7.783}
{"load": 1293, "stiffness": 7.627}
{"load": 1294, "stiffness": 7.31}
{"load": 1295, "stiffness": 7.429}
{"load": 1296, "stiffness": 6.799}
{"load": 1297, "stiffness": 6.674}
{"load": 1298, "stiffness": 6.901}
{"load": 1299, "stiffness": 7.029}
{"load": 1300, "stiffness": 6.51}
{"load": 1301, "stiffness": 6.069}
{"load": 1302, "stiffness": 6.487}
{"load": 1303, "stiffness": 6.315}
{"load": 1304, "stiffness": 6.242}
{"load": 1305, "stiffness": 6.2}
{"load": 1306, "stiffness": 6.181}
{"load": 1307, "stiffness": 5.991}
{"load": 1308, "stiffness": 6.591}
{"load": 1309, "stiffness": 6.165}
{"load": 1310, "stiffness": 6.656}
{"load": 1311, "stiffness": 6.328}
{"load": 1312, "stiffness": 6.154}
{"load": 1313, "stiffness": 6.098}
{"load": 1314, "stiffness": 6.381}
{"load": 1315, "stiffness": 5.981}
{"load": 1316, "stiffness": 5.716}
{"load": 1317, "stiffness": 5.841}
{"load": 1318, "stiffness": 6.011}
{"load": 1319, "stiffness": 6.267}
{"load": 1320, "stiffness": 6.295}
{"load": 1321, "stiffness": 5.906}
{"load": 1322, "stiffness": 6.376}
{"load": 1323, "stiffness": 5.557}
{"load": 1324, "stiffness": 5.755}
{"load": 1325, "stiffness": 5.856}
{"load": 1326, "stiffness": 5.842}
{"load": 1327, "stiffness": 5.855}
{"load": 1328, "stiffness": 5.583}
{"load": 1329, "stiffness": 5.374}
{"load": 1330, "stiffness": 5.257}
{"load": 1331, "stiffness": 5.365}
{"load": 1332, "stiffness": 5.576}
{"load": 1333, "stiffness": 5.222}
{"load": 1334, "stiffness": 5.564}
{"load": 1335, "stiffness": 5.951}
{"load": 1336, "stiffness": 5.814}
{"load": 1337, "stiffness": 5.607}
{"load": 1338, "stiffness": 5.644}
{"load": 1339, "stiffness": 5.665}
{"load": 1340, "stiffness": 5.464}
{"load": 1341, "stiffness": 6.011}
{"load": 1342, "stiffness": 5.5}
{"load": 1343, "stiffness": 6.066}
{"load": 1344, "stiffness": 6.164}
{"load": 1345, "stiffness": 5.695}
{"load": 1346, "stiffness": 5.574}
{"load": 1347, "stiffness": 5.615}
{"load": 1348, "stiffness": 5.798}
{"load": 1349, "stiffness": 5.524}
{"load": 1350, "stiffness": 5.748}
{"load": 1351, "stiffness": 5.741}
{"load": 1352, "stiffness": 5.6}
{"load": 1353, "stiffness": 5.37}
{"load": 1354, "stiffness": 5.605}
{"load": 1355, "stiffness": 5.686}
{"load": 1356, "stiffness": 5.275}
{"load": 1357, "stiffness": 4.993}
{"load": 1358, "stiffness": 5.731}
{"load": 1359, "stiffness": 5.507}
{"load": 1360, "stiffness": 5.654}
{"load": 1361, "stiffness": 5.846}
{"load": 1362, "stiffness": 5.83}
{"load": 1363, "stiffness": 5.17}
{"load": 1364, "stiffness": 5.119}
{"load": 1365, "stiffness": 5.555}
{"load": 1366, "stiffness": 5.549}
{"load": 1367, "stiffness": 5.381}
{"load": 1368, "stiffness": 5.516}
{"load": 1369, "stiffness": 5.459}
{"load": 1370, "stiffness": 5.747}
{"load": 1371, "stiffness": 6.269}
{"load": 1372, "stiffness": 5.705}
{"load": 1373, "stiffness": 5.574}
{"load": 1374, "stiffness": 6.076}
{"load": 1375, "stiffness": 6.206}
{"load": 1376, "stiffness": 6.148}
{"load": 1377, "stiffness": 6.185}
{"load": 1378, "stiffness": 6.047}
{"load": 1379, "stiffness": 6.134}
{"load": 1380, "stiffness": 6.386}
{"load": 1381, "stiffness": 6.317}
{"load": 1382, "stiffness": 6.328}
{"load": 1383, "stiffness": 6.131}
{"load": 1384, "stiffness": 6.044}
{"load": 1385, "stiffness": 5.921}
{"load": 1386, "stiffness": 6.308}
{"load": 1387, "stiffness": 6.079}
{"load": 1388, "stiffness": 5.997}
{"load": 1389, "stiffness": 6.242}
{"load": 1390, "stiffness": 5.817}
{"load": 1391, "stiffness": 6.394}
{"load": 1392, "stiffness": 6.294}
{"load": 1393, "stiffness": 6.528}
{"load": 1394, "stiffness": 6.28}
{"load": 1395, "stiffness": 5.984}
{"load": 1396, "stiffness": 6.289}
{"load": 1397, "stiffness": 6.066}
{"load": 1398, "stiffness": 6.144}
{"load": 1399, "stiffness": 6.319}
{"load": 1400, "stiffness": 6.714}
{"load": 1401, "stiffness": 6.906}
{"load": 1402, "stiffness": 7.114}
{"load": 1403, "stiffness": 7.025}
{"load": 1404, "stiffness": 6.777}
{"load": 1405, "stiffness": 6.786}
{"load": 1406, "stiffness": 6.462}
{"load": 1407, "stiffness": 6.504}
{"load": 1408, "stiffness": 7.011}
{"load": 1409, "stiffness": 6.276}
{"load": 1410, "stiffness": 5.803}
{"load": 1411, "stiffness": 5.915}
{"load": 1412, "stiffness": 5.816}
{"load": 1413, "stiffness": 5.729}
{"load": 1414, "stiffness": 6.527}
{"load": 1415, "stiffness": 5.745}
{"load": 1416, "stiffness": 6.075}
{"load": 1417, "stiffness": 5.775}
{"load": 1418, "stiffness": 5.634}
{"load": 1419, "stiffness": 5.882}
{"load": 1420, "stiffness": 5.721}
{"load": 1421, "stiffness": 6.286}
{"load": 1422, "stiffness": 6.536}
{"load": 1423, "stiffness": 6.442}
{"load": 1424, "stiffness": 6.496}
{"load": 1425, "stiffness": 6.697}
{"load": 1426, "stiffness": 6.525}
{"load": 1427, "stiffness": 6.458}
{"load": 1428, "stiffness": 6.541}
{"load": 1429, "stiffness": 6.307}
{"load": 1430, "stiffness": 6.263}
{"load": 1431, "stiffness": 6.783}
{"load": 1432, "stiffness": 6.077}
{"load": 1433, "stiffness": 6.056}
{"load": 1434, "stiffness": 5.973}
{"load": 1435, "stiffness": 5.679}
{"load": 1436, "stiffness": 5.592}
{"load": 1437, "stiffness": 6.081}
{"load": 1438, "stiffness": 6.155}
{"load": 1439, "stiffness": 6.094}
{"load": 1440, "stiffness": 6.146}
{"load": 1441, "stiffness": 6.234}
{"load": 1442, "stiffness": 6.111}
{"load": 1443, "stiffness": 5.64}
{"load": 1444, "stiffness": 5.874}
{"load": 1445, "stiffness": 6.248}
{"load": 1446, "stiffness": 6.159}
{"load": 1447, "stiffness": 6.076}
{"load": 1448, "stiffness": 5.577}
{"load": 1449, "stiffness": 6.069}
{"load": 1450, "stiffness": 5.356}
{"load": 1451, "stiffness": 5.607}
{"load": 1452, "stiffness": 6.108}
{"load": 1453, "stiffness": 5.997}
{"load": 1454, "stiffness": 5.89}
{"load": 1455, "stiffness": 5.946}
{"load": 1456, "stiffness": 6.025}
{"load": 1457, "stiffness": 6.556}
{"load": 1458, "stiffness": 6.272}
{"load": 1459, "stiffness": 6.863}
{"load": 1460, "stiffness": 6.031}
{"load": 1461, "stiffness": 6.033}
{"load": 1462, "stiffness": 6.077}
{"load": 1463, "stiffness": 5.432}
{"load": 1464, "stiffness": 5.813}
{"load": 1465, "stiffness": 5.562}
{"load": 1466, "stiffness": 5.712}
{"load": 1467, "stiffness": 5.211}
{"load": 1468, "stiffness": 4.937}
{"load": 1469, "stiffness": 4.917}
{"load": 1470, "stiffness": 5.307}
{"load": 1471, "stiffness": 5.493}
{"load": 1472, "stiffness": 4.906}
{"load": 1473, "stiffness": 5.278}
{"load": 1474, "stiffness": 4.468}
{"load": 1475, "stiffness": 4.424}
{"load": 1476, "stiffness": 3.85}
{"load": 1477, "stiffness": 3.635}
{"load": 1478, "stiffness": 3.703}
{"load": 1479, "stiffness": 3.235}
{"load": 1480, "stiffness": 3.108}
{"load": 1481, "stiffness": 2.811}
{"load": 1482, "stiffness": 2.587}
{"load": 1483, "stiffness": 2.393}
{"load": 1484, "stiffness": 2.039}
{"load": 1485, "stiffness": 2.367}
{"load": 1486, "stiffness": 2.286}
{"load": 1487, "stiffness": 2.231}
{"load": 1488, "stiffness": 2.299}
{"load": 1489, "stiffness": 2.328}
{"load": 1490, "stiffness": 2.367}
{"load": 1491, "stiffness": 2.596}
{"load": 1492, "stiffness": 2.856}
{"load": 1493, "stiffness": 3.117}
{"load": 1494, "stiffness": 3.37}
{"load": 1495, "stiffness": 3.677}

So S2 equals 7.0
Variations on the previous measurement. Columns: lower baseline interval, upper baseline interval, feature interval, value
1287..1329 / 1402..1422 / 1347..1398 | 3.4 N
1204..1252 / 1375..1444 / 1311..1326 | 2.2 N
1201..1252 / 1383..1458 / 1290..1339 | 6.4 N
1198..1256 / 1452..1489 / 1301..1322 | 1.7 N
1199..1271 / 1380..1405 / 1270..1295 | 1.4 N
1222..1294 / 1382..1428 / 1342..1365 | 3.5 N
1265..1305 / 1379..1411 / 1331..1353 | 3.0 N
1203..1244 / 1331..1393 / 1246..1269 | 2.1 N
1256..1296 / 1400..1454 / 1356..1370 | 2.1 N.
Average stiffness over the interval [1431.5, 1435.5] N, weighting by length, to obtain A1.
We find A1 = 5.95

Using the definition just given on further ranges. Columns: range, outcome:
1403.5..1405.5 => 6.78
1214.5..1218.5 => 8.35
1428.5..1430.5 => 6.29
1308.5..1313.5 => 6.28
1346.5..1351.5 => 5.69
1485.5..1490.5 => 2.3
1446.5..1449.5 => 5.91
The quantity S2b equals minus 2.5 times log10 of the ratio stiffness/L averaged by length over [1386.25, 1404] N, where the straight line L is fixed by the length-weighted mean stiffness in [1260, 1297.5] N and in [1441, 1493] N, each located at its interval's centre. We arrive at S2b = -0.15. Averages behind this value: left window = 6.88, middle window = 6.38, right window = 4.72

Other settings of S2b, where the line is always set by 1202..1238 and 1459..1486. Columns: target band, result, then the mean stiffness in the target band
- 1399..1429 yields -0.19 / 6.35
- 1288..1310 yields 0.05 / 6.72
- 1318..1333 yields 0.15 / 5.77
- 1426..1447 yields -0.23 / 6.13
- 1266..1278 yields 0.06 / 7.04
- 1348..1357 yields 0.13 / 5.55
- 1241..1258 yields 0.12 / 6.95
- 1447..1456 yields -0.22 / 5.84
